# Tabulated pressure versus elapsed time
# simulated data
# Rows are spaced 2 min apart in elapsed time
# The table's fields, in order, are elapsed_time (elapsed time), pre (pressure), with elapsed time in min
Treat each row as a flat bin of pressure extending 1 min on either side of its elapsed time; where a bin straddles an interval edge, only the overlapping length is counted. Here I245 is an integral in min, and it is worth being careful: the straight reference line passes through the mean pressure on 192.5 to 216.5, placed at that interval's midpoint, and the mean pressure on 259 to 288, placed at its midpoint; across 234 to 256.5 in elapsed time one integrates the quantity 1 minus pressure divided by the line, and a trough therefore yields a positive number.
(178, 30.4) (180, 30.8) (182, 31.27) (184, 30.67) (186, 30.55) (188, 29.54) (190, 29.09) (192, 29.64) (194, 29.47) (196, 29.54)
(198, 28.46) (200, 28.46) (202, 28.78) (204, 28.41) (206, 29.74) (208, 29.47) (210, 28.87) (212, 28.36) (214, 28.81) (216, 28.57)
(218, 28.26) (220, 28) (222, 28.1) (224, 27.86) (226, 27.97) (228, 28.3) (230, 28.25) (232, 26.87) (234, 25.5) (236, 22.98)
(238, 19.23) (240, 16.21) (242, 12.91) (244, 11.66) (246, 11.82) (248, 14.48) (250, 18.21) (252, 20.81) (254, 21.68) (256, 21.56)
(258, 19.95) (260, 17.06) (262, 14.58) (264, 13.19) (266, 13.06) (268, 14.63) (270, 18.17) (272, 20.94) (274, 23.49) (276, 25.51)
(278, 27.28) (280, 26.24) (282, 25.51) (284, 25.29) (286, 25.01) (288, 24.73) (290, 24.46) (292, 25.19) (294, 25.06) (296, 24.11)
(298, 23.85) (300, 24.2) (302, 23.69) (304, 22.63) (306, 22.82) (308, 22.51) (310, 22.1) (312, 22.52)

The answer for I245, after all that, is 6.0 min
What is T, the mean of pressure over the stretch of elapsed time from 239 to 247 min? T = 13.2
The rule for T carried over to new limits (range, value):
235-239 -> 21.1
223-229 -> 28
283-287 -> 25.1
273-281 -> 25.6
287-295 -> 24.9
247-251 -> 16.3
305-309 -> 22.7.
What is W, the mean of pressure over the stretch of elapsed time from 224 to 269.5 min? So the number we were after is 19.3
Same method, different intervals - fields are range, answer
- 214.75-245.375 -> 23.9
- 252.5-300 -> 21.8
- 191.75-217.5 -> 28.9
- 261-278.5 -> 18.7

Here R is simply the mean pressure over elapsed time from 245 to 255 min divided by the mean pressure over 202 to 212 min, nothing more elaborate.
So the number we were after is 0.6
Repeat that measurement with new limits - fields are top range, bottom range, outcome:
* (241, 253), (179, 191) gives 0.49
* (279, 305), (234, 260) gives 1.37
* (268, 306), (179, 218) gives 0.81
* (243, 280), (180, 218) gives 0.63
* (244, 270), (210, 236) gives 0.60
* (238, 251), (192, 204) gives 0.50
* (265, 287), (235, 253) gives 1.35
